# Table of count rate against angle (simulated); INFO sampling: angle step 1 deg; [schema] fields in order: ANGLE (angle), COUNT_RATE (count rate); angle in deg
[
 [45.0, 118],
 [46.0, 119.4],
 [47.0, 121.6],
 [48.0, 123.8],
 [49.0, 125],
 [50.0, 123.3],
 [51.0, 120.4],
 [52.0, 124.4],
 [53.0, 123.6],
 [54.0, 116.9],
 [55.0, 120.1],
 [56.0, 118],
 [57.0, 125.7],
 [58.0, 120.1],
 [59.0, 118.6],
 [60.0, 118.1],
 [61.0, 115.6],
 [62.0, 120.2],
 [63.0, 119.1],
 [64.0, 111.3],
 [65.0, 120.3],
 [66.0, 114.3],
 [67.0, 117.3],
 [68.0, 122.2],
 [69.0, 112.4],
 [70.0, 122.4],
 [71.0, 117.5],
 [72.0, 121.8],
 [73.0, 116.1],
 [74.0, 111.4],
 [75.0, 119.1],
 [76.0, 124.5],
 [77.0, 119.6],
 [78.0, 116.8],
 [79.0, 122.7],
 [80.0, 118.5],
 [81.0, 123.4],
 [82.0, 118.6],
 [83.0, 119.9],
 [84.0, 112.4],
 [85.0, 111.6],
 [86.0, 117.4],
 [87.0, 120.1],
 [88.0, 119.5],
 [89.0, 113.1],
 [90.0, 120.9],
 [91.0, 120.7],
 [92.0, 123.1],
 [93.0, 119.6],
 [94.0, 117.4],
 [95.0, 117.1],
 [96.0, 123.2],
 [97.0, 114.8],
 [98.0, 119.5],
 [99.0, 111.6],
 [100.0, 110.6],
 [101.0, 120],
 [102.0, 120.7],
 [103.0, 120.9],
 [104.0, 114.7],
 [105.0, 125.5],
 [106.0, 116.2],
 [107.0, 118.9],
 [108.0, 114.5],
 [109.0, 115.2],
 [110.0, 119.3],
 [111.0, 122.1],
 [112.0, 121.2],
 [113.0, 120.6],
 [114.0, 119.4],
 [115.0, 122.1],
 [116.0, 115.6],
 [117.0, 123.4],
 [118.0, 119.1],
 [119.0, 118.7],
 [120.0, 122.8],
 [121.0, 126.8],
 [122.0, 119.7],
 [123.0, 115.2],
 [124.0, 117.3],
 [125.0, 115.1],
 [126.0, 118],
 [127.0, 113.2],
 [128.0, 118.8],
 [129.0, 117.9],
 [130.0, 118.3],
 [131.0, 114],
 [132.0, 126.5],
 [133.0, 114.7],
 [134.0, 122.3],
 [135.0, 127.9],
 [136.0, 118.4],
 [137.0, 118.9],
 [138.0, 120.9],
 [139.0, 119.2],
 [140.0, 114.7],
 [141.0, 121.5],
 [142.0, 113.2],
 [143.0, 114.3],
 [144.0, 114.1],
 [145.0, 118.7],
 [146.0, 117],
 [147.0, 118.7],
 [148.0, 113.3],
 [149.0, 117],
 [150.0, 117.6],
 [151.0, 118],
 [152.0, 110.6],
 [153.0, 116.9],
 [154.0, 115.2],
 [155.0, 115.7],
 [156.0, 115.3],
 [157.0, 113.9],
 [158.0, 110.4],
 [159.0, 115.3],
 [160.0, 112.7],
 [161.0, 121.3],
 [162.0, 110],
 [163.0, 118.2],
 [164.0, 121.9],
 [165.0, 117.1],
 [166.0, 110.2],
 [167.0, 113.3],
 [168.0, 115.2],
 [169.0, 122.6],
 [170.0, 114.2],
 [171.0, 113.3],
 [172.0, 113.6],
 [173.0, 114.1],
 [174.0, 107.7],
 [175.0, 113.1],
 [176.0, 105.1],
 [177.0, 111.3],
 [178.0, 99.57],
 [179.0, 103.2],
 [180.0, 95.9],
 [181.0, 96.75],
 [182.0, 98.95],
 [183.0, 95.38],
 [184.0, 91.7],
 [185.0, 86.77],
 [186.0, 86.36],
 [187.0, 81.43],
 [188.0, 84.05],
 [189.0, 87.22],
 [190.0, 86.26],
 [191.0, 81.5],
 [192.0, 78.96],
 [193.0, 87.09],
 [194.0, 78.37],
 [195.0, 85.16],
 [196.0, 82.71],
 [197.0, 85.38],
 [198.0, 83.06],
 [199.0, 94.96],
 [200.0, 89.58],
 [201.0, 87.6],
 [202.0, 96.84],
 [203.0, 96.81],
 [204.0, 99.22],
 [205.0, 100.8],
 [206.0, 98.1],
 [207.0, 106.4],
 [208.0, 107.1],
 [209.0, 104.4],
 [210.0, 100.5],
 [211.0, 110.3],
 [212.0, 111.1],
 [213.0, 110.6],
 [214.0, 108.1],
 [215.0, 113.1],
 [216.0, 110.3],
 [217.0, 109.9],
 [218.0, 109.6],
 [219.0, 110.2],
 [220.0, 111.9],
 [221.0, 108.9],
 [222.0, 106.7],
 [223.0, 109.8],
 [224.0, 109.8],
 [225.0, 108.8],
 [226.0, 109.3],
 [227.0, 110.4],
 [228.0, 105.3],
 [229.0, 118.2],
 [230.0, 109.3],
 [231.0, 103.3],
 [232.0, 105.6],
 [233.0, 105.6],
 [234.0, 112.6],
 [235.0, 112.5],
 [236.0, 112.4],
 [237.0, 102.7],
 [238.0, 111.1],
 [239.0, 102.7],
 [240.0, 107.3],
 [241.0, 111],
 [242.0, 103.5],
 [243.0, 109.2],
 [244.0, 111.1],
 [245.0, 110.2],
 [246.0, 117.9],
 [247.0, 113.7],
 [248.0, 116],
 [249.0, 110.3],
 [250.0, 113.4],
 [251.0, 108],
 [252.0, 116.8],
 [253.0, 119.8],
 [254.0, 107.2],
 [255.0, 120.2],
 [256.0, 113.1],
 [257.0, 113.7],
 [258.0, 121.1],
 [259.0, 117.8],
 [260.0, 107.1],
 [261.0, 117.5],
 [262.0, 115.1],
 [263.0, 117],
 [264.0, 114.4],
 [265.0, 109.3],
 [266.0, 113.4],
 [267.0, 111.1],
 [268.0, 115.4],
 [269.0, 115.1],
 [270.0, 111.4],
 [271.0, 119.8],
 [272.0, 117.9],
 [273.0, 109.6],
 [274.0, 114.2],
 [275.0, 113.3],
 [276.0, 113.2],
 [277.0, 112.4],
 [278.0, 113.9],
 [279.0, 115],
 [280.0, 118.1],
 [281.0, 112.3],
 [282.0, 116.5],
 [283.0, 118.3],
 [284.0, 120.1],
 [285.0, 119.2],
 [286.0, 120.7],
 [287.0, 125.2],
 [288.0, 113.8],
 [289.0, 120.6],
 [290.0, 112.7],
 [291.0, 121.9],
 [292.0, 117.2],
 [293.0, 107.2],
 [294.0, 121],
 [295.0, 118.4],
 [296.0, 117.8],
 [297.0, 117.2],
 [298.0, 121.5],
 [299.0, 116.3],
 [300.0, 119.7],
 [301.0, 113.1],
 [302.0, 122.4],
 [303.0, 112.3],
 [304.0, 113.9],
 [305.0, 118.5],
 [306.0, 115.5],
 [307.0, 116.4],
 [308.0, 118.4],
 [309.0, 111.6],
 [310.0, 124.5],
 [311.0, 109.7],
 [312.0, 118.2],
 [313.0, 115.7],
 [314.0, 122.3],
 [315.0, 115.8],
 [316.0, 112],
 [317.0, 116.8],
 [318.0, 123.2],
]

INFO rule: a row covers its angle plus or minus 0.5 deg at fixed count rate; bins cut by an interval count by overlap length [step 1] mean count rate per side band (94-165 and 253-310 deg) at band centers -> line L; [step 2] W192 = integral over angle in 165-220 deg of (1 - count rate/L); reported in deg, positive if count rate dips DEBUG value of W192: 8.0 deg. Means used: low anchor 118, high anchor 116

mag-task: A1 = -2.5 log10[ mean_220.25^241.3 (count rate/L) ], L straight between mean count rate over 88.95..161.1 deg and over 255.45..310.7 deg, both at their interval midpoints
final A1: 0.077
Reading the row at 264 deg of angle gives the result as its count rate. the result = 114.4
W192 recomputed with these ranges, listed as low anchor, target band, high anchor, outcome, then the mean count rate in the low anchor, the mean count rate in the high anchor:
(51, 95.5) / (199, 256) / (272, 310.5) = 4.5 deg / 119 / 117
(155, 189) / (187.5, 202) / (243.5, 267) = 3.1 deg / 107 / 114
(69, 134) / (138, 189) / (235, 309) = 3.1 deg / 119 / 115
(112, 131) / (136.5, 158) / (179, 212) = -1.3 deg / 119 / 92.5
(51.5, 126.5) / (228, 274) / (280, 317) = 2.1 deg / 119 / 117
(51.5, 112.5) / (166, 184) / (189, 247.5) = 0.1 deg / 119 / 103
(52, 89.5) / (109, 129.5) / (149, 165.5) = -0.4 deg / 118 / 116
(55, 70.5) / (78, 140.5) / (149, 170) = -0.9 deg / 118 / 116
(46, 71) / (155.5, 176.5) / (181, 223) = -2.4 deg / 120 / 96.8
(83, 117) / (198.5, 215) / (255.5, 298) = 2.1 deg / 118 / 116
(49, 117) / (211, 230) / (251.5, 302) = 1.1 deg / 119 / 116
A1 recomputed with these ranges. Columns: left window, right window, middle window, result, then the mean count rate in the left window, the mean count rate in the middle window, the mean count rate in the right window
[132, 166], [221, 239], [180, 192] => 0.27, 117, 88.6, 109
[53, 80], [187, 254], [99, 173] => -0.05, 119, 117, 104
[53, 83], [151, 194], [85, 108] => -0.03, 119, 118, 105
